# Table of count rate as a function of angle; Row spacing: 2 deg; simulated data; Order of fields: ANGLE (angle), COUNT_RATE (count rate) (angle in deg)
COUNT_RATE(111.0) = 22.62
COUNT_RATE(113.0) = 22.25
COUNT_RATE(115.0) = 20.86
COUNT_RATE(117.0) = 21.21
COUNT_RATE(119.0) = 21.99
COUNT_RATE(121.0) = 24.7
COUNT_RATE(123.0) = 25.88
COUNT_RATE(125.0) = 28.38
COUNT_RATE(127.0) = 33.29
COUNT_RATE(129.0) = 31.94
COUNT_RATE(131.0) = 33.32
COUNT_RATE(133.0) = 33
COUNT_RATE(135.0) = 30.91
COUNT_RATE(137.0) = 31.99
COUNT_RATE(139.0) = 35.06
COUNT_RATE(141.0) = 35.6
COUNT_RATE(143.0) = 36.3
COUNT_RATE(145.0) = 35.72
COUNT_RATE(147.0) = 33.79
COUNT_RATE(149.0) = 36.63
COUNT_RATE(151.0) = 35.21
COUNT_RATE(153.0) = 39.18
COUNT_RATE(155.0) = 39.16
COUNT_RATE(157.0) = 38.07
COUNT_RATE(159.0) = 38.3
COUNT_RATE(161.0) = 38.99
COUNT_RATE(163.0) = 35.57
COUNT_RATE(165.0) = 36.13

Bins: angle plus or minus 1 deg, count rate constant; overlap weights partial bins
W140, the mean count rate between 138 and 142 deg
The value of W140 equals 35.3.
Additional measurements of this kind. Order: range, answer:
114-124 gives 22.9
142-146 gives 36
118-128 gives 26.8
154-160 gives 38.5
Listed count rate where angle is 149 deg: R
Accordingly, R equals 36.63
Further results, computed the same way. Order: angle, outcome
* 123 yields 25.88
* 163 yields 35.57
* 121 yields 24.7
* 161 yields 38.99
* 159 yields 38.3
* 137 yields 31.99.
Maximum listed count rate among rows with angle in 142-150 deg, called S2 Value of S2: 36.63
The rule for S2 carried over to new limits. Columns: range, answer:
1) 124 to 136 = 33.32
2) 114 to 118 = 21.21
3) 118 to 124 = 25.88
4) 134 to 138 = 31.99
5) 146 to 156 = 39.18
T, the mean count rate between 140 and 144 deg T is 36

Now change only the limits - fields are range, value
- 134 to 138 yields 31.4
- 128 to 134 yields 32.8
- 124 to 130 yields 31.2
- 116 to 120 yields 21.6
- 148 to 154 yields 37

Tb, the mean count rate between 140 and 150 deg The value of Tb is 35.6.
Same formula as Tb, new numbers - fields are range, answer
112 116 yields 21.6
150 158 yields 37.9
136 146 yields 34.9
